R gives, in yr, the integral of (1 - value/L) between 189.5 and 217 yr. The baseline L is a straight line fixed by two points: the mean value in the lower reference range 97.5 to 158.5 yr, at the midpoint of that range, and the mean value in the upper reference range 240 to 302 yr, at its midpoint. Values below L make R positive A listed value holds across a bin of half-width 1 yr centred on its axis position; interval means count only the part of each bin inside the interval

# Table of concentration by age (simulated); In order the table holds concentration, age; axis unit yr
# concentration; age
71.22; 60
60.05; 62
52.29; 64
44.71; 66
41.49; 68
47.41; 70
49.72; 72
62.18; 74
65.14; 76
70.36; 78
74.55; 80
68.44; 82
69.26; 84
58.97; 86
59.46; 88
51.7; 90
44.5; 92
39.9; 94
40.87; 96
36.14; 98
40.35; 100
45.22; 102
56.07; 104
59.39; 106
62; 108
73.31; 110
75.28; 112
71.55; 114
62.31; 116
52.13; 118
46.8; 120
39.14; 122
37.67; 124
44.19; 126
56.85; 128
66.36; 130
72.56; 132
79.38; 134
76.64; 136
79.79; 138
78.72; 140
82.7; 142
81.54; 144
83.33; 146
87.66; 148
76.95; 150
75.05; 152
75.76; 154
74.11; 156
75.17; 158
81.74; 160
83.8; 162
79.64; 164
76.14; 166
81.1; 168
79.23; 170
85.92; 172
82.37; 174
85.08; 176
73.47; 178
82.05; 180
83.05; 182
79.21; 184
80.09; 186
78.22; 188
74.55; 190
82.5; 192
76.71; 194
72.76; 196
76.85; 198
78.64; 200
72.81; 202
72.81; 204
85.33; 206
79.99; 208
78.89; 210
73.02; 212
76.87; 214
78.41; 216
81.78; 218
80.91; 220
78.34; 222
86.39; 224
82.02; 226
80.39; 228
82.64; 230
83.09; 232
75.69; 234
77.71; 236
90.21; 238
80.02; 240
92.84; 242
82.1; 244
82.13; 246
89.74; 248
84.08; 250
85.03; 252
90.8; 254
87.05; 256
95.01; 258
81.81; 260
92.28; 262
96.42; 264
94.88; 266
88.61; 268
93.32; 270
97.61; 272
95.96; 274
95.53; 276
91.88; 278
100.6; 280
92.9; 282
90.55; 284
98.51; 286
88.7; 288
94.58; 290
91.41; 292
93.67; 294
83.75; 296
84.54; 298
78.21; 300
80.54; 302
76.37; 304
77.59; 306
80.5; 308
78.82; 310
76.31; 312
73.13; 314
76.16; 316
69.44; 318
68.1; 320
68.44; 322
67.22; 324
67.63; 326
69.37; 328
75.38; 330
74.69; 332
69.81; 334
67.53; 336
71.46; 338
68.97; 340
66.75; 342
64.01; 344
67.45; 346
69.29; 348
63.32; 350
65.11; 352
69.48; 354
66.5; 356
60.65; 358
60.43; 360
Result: 0.4 yr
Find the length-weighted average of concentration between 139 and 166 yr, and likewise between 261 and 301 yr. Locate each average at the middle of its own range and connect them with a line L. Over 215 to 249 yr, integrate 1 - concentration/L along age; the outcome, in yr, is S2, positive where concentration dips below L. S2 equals 1.9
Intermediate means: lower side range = 79.6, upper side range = 92.2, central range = 82.6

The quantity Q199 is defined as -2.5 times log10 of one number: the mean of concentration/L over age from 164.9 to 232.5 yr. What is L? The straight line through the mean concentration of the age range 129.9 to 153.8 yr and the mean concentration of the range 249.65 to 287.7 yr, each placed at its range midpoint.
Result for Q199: 0.07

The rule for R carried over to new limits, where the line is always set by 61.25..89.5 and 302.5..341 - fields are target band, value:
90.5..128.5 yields 5.61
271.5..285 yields -4.77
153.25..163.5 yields -2.40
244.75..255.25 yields -2.72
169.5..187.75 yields -4.69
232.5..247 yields -3.20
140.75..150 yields -2.99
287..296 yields -2.58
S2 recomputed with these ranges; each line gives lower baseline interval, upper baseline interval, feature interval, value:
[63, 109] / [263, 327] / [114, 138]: 0.3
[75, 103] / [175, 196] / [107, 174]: -3.5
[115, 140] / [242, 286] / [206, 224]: 0.2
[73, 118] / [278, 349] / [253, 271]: -4.4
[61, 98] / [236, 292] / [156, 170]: -1.6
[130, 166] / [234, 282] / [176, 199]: 1.1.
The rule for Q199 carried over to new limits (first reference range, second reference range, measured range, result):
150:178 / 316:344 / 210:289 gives -0.17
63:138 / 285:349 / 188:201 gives -0.18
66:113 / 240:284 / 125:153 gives -0.13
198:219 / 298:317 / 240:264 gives -0.13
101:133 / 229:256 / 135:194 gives -0.18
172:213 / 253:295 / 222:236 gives 0.05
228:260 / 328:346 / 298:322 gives -0.03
